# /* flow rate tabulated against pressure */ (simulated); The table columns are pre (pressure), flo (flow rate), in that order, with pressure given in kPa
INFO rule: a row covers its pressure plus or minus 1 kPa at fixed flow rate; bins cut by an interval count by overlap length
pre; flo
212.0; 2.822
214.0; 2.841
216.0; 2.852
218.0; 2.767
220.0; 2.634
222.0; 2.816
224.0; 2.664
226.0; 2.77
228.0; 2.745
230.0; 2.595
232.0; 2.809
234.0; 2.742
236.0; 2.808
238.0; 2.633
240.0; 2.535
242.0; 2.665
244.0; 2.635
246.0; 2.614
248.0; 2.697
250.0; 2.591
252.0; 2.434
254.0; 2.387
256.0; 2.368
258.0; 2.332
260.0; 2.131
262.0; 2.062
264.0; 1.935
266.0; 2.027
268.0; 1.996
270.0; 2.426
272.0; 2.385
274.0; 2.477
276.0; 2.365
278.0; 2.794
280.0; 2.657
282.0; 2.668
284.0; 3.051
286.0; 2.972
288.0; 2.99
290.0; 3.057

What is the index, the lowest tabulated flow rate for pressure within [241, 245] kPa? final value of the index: 2.635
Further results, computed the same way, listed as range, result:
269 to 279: 2.365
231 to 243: 2.535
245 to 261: 2.131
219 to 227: 2.634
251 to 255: 2.387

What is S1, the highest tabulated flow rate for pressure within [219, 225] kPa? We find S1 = 2.816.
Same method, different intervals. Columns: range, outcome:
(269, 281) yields 2.794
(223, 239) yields 2.809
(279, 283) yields 2.668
